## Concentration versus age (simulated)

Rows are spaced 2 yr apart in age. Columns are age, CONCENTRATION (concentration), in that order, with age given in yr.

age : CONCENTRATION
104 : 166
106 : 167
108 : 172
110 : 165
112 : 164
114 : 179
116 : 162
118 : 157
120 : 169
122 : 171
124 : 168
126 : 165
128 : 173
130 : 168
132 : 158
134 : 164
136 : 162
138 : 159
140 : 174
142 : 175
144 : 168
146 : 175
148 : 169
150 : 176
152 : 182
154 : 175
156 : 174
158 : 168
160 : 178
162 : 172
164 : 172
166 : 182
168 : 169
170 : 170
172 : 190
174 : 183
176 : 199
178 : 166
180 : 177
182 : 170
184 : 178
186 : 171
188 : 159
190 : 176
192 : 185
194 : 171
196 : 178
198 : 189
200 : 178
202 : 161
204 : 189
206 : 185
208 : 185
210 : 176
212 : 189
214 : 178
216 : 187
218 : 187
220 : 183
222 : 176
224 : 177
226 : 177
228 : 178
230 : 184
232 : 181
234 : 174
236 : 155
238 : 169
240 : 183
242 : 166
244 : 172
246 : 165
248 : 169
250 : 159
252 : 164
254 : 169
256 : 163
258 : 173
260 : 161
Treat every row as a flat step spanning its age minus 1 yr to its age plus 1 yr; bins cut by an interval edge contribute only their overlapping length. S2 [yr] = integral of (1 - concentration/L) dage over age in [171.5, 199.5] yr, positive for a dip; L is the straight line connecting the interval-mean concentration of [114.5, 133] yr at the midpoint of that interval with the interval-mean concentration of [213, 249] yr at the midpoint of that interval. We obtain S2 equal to -1.0 yr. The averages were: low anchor 166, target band 178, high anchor 176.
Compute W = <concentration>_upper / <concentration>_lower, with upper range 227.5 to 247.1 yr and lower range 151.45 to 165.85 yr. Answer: 0.99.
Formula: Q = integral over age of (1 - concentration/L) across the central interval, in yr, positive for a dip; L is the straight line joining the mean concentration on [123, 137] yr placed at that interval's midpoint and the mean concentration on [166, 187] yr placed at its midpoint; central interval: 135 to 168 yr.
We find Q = -0.3 yr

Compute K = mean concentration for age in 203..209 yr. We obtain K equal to 186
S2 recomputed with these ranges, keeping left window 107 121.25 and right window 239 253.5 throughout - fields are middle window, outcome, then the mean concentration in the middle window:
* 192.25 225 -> -2.49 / 181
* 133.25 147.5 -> -0.09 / 168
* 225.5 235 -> -0.61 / 179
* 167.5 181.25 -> -0.97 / 179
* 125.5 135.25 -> 0.09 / 166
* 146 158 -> -0.52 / 175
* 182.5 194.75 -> -0.40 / 173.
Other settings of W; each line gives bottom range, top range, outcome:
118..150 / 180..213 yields 1.06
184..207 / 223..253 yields 0.97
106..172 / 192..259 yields 1.03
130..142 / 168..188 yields 1.07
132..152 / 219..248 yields 1.03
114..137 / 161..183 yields 1.07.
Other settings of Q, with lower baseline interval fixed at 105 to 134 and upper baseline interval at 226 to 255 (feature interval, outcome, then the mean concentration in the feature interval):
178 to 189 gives -0.10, 171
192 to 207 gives -0.86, 179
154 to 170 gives -0.49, 173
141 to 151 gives -0.29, 173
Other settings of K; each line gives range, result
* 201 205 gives 175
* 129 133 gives 163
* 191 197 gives 178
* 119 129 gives 169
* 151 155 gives 178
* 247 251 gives 164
